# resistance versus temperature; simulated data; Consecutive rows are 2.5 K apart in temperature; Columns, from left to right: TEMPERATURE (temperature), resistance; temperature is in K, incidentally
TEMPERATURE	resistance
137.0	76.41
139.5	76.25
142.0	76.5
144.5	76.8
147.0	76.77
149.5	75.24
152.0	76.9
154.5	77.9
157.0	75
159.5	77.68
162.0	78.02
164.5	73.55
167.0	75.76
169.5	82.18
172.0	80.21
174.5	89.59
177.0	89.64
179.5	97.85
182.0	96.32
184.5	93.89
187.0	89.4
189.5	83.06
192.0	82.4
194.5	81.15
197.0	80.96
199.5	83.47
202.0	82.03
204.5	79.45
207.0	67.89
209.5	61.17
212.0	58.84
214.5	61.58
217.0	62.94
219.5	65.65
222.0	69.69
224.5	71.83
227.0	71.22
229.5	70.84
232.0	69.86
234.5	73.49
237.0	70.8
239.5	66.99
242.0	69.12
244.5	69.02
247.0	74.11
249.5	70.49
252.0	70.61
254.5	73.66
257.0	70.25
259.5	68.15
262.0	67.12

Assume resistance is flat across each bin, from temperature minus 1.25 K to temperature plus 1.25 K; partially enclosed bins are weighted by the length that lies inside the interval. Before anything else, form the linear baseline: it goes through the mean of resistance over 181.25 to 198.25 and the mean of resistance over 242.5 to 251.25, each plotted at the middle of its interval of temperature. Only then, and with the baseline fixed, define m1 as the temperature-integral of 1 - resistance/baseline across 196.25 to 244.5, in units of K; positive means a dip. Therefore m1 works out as 4.8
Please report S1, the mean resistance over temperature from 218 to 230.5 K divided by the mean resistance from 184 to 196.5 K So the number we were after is 0.82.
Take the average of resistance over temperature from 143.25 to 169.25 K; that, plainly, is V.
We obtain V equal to 76.6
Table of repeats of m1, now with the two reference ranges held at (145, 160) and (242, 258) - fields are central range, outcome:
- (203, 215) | 1.2 K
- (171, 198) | -4.7 K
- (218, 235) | 0.6 K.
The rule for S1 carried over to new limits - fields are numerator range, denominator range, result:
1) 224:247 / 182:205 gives 0.83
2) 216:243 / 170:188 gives 0.77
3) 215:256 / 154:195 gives 0.83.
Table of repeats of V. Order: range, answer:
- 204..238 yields 68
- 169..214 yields 81.9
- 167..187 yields 89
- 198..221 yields 69.4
